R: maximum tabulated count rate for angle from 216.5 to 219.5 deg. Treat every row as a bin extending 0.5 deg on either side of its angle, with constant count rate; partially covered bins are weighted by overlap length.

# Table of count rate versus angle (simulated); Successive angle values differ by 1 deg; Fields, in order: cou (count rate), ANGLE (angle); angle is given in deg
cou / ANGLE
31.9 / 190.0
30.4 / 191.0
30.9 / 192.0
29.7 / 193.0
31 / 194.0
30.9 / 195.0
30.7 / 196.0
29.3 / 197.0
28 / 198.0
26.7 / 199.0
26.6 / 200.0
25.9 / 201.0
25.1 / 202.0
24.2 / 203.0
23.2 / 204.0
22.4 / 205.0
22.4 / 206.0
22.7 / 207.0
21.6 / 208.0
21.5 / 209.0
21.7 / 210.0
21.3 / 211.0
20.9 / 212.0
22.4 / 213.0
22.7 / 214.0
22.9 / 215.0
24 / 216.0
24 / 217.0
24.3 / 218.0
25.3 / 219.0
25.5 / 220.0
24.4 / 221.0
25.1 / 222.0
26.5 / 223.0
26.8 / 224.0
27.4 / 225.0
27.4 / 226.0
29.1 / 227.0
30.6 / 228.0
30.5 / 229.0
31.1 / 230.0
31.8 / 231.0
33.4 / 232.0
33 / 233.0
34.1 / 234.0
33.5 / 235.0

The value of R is 25.3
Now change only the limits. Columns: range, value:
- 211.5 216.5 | 24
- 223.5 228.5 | 30.6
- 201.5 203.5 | 25.1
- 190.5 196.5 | 31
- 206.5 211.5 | 22.7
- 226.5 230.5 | 31.1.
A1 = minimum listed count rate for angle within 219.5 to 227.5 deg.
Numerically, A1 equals 24.4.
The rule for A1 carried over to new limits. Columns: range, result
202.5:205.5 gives 22.4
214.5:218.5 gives 22.9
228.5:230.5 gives 30.5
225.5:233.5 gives 27.4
